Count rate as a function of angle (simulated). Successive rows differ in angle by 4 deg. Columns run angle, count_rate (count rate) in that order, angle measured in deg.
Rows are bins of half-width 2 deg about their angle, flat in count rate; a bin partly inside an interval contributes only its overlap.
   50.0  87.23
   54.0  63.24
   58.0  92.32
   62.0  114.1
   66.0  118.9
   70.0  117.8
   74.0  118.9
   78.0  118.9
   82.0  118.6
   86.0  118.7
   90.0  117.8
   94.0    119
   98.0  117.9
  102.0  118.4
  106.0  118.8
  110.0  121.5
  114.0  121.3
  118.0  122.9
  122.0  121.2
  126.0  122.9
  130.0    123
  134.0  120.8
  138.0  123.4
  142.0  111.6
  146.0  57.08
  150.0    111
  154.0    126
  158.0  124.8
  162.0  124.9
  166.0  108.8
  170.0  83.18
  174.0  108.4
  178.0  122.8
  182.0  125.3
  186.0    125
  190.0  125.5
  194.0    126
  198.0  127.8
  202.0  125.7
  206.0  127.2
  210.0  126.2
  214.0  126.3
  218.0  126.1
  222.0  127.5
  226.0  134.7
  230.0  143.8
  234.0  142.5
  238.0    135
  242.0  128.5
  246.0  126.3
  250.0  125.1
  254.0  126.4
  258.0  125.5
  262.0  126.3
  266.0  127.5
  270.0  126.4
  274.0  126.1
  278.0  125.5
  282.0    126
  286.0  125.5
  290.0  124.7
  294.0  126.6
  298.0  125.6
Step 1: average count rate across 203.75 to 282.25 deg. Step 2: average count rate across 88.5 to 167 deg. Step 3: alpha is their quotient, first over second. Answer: 1.10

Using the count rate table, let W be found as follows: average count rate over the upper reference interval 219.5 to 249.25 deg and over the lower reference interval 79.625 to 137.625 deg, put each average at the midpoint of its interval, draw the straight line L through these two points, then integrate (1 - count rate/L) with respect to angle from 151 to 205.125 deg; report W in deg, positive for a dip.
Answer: 3.4 deg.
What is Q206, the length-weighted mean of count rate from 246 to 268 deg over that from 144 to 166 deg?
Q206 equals 1.2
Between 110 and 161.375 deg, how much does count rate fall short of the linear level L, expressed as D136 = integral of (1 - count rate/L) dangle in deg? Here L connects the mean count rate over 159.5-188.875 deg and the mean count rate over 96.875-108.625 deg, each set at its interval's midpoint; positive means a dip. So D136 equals 0.3 deg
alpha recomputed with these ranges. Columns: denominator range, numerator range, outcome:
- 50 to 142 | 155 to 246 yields 1.08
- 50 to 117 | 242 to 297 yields 1.12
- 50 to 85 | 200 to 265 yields 1.21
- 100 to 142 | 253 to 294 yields 1.04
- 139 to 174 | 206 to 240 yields 1.24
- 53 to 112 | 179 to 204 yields 1.10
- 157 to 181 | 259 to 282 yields 1.13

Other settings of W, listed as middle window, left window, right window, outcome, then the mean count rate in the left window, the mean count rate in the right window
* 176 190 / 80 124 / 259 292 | -0.2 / 120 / 126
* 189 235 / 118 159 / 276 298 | -3.8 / 114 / 126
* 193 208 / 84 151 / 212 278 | -0.2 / 116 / 130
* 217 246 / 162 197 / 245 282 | -2.7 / 117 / 126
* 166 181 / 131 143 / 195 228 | 2.0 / 120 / 128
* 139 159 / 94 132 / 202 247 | 2.9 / 121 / 131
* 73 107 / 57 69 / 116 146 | -1.7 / 111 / 117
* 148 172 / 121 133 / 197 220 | 2.1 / 122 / 126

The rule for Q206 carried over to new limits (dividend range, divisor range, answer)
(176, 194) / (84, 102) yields 1.05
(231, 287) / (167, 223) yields 1.06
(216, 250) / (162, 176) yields 1.28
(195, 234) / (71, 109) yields 1.10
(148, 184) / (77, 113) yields 0.97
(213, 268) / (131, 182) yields 1.17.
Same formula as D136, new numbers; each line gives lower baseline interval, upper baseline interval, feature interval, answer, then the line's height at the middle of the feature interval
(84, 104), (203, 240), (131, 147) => 2.05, 123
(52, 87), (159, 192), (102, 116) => -1.11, 111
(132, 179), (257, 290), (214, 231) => -1.78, 119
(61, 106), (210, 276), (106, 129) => -0.21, 121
